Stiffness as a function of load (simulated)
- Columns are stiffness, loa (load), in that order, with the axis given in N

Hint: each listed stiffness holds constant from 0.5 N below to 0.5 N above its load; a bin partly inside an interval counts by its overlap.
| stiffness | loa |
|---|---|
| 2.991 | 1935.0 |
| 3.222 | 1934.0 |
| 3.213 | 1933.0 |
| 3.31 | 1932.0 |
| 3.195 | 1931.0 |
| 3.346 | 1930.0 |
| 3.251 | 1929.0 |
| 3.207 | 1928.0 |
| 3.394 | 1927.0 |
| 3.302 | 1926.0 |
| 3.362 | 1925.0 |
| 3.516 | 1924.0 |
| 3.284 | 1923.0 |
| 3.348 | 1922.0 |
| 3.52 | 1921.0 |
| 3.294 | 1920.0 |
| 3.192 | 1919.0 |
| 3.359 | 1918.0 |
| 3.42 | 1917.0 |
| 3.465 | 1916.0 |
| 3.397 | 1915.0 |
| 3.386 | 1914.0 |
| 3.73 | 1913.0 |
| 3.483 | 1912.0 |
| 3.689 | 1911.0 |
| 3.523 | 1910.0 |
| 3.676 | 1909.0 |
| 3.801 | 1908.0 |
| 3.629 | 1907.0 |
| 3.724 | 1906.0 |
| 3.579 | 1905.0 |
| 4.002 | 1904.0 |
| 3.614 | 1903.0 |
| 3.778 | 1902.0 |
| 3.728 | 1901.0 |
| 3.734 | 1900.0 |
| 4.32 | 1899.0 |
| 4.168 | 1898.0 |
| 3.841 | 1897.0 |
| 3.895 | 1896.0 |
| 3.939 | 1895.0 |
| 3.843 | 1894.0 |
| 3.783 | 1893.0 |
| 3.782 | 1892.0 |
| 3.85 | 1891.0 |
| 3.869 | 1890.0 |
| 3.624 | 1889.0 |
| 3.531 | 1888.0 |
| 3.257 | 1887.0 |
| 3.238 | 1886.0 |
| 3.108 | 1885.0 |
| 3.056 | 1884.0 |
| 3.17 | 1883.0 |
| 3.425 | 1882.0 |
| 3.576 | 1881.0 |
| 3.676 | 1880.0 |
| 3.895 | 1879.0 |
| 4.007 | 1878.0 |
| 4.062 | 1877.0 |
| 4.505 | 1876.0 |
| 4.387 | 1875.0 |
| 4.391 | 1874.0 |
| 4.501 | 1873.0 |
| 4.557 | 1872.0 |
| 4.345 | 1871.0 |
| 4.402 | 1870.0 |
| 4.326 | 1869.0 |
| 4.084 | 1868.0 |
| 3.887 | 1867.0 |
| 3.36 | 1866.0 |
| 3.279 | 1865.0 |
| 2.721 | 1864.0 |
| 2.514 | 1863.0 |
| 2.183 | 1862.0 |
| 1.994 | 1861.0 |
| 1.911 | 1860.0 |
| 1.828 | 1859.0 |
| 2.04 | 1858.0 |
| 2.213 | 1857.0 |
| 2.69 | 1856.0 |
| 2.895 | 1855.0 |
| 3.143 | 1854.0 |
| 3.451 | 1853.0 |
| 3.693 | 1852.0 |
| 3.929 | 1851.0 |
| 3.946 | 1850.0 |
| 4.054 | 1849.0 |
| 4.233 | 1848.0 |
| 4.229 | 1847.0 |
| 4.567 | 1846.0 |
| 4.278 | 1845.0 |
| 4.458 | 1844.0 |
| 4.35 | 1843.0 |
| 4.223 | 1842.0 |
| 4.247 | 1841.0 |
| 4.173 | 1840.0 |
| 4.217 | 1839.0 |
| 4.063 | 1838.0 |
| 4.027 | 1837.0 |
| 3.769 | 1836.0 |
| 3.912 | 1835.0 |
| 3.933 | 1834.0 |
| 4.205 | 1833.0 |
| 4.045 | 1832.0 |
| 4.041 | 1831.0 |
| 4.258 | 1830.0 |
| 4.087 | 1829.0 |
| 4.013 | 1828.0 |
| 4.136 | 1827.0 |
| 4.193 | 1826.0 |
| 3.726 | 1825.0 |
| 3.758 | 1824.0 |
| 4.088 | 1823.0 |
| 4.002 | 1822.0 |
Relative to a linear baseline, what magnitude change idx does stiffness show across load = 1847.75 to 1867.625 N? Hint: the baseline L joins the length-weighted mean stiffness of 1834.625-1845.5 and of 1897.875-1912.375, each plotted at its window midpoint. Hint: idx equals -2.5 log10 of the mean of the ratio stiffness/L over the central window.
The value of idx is 0.33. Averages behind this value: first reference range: 4.16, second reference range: 3.76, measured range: 2.99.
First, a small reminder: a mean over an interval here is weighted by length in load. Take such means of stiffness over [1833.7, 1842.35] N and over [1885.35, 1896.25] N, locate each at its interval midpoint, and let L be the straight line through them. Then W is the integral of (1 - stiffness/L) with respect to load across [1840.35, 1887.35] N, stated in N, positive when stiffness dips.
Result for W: 3.53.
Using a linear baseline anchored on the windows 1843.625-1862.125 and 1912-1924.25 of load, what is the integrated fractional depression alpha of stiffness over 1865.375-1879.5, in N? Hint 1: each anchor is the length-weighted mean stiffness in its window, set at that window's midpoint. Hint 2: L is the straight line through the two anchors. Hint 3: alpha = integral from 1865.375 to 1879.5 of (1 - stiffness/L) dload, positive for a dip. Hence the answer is -3.75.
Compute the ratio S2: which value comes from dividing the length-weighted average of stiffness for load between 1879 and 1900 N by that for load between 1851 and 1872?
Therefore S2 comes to 1.18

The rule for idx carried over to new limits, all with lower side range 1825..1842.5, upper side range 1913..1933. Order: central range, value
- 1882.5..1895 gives 0.031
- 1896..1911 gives -0.084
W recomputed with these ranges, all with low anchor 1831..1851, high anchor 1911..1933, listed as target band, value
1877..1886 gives 0.61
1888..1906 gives -1.10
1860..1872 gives 1.65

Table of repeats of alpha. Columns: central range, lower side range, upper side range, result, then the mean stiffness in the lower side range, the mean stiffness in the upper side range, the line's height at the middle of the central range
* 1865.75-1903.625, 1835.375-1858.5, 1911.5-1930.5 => -3.0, 3.78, 3.38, 3.58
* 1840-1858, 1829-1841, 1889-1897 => 1.1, 4.07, 3.84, 4.01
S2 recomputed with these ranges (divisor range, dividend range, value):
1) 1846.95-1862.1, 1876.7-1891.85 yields 1.18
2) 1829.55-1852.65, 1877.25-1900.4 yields 0.89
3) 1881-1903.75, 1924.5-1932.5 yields 0.90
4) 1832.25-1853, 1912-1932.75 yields 0.82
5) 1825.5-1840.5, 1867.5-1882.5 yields 1.02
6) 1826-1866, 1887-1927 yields 1.01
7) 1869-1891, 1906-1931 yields 0.89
